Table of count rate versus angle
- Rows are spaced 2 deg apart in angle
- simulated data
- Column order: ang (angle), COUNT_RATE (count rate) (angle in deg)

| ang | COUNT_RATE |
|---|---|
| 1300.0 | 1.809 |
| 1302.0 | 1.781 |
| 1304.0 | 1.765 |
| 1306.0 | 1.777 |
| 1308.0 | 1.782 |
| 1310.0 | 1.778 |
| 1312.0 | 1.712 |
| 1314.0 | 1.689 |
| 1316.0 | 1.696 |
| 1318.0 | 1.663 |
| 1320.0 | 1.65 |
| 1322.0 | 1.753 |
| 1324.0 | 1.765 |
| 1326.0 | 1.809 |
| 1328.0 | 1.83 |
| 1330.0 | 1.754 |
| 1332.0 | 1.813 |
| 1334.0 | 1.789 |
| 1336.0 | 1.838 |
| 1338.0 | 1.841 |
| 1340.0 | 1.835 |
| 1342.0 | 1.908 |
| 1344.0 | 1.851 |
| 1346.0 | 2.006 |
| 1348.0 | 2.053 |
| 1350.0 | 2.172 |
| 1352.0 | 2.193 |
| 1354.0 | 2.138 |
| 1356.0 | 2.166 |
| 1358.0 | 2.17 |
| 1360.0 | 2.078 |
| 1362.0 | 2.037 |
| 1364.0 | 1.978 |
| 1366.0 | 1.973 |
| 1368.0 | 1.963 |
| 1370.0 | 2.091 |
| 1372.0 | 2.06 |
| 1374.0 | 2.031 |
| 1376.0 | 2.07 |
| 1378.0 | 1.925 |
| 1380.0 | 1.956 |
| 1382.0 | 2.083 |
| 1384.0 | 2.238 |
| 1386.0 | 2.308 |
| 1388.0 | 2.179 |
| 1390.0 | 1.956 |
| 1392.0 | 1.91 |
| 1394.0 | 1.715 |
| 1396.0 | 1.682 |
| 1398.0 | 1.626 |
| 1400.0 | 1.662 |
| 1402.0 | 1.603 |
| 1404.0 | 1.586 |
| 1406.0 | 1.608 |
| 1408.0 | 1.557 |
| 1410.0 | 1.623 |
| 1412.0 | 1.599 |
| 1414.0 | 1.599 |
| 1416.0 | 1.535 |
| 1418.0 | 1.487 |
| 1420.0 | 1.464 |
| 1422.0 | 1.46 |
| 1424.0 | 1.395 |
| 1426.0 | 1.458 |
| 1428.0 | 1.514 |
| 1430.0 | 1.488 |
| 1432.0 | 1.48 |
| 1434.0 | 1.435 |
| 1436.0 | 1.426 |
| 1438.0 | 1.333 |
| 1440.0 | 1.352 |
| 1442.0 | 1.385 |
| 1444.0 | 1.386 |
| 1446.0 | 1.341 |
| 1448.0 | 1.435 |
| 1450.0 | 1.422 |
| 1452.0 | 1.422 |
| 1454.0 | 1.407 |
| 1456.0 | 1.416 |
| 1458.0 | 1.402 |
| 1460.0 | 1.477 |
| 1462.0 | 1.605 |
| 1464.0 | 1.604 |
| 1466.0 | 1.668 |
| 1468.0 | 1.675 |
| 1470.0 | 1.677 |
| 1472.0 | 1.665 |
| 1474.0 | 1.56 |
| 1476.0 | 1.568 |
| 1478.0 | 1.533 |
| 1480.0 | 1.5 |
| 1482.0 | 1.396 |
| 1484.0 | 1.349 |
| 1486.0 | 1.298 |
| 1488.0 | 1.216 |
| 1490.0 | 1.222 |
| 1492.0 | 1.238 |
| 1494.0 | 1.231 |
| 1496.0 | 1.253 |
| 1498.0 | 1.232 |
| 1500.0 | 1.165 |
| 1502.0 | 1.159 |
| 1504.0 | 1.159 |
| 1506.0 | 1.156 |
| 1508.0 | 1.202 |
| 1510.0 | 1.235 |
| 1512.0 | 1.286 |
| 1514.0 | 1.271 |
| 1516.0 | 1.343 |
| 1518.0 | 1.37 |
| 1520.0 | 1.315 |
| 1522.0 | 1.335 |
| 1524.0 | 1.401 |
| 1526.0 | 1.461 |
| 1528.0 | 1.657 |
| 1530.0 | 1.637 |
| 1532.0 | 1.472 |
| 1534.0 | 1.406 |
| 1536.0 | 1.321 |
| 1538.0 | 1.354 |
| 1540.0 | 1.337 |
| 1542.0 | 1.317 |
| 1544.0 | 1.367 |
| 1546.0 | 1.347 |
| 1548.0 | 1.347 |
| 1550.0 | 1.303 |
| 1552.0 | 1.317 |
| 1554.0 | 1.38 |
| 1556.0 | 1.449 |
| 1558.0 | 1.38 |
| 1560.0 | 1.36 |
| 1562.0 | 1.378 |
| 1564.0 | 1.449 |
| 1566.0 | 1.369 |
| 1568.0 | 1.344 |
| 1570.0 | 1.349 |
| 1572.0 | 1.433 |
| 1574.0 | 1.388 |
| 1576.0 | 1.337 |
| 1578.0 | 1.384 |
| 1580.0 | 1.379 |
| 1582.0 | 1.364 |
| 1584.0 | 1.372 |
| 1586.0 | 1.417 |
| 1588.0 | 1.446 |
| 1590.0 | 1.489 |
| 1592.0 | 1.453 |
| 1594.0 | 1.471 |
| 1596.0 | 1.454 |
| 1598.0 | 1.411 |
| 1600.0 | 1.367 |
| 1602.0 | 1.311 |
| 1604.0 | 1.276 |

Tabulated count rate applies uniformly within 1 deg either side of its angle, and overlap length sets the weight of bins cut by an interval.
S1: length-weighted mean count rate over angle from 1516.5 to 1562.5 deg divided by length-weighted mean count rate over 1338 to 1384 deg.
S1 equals 0.7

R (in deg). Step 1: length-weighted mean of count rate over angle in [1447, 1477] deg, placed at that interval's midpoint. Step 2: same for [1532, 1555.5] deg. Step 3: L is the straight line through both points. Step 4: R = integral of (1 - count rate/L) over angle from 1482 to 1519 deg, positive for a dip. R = 5.12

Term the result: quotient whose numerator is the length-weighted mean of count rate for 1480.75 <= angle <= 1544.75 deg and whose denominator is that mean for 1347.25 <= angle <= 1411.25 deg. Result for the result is 0.7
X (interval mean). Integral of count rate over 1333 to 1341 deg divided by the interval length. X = 1.83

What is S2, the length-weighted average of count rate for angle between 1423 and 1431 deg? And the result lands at 1.46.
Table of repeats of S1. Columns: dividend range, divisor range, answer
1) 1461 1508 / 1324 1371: 0.71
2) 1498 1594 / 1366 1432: 0.77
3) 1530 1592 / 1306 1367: 0.73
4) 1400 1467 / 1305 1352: 0.82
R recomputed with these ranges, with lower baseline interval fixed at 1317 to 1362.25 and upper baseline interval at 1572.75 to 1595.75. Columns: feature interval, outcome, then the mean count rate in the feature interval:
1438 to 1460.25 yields 3.83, 1.4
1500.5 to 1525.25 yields 4.58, 1.27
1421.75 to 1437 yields 2.41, 1.46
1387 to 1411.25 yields 0.95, 1.72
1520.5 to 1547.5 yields 1.81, 1.41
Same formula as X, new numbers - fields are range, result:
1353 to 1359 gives 2.16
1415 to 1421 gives 1.5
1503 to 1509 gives 1.17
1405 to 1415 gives 1.6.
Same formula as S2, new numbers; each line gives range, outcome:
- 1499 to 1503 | 1.16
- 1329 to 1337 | 1.8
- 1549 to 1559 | 1.37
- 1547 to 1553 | 1.32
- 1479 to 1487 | 1.39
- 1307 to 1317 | 1.73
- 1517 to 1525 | 1.36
